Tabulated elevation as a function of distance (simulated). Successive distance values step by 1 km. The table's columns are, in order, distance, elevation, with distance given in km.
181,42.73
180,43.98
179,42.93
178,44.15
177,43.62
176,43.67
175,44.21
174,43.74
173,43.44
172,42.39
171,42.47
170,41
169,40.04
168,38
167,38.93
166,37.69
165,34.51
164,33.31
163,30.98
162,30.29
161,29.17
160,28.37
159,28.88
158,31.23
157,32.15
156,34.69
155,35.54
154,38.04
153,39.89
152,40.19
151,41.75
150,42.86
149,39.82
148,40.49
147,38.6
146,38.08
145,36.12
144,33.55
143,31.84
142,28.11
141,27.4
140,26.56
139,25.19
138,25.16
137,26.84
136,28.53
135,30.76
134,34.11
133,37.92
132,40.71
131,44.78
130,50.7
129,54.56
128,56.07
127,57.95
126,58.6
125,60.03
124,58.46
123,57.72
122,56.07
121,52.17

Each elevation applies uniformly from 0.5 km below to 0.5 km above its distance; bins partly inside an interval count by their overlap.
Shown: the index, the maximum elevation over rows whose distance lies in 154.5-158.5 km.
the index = 35.54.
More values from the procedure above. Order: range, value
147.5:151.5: 42.86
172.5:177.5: 44.21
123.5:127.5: 60.03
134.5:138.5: 30.76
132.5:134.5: 37.92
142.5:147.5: 38.6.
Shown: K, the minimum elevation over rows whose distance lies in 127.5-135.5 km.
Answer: 30.76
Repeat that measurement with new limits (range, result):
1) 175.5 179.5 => 42.93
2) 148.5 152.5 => 39.82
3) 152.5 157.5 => 32.15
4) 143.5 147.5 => 33.55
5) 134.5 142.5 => 25.16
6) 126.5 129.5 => 54.56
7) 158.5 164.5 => 28.37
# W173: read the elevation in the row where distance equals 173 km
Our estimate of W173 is 43.44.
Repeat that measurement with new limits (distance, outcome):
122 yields 56.07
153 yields 39.89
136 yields 28.53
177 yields 43.62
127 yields 57.95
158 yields 31.23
